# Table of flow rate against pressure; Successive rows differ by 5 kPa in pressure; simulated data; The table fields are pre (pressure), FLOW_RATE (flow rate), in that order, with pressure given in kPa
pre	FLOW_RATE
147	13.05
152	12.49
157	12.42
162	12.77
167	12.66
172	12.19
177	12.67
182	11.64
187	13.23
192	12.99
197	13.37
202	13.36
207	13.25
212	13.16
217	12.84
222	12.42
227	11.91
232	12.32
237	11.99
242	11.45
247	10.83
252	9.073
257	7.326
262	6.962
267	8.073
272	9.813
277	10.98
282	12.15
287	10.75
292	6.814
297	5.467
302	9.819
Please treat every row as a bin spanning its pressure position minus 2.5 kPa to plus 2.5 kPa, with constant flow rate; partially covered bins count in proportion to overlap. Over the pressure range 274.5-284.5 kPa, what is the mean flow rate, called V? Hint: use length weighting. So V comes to 11.6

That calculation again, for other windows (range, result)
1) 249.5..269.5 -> 7.86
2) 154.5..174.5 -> 12.5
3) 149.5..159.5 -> 12.5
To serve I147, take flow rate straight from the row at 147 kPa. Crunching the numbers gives 13.05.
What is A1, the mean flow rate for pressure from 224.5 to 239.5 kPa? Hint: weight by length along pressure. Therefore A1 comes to 12.1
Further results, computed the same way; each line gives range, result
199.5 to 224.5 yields 13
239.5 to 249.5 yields 11.1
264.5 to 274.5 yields 8.94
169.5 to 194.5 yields 12.5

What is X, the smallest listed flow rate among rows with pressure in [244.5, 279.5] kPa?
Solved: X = 6.962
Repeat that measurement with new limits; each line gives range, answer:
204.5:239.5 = 11.91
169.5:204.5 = 11.64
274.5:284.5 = 10.98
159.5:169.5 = 12.66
